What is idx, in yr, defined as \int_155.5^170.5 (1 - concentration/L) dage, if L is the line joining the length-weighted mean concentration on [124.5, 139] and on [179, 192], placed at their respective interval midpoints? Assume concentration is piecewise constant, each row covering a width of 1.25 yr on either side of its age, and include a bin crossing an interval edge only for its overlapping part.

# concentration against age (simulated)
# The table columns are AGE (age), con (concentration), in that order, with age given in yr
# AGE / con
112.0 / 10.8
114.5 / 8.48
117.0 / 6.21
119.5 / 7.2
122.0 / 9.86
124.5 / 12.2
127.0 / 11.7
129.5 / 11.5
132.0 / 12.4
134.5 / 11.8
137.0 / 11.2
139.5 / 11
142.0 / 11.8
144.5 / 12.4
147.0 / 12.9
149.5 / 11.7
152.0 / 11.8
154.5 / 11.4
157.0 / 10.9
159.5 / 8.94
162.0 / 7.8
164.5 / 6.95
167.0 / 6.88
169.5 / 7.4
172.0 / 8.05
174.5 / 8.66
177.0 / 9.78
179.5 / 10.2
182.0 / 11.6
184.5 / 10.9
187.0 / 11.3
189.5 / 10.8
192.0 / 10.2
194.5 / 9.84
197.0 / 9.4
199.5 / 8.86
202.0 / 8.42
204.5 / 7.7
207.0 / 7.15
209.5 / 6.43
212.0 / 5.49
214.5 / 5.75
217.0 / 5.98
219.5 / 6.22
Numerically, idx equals 4.1 yr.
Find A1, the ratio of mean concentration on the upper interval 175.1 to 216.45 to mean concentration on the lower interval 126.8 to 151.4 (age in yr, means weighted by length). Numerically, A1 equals 0.8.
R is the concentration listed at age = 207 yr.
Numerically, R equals 7.15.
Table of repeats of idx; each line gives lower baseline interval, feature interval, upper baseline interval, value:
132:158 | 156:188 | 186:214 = 3.0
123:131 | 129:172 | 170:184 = 1.5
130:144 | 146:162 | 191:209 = -0.1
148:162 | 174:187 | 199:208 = -1.6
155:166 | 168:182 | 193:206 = -0.4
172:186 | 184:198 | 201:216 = -2.7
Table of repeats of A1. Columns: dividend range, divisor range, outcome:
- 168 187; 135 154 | 0.81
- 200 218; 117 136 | 0.64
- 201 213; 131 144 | 0.60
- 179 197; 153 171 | 1.23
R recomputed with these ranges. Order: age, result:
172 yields 8.05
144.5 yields 12.4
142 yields 11.8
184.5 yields 10.9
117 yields 6.21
